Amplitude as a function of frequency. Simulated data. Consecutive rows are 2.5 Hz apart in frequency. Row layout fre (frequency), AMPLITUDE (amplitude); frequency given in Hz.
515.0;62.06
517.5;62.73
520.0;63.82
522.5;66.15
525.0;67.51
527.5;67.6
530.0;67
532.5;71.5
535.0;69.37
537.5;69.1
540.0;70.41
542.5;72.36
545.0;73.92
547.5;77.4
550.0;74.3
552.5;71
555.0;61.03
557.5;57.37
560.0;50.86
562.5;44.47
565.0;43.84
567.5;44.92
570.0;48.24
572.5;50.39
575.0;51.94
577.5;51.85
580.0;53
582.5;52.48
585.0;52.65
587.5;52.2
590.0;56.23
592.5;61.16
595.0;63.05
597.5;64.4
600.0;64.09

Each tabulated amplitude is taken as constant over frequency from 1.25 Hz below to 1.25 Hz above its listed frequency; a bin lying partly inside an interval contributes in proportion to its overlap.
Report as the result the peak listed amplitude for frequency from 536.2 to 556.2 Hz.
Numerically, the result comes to 77.4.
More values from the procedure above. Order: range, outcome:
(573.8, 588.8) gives 53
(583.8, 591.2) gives 56.23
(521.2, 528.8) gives 67.6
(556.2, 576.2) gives 57.37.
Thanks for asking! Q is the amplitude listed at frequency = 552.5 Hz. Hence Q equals 71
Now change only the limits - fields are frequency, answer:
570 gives 48.24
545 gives 73.92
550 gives 74.3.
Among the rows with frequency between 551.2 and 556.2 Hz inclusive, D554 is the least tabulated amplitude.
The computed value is 61.03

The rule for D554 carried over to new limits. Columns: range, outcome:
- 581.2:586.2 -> 52.48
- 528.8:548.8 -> 67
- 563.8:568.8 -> 43.84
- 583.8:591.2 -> 52.2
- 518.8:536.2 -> 63.82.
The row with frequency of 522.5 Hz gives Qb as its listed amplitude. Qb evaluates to 66.15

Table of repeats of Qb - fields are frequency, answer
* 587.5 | 52.2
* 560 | 50.86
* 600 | 64.09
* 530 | 67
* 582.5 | 52.48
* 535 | 69.37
